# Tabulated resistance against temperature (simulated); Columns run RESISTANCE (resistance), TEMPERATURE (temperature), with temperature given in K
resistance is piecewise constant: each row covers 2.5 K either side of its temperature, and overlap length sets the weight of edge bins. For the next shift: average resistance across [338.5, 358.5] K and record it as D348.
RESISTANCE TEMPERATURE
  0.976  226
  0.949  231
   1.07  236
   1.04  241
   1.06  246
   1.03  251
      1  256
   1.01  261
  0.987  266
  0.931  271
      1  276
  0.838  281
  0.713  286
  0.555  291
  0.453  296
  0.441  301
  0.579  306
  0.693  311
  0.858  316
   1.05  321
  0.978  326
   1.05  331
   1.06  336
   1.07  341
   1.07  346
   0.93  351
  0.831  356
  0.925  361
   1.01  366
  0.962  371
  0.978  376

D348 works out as 0.975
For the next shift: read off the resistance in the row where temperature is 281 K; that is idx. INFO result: 0.838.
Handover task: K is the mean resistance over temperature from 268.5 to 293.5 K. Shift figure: 0.807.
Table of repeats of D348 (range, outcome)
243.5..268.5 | 1.02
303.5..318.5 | 0.71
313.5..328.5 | 0.962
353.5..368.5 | 0.922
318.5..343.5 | 1.04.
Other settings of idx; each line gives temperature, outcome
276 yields 1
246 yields 1.06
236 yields 1.07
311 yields 0.693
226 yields 0.976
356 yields 0.831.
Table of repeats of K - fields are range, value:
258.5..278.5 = 0.982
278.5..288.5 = 0.775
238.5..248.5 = 1.05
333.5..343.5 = 1.07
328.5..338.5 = 1.06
